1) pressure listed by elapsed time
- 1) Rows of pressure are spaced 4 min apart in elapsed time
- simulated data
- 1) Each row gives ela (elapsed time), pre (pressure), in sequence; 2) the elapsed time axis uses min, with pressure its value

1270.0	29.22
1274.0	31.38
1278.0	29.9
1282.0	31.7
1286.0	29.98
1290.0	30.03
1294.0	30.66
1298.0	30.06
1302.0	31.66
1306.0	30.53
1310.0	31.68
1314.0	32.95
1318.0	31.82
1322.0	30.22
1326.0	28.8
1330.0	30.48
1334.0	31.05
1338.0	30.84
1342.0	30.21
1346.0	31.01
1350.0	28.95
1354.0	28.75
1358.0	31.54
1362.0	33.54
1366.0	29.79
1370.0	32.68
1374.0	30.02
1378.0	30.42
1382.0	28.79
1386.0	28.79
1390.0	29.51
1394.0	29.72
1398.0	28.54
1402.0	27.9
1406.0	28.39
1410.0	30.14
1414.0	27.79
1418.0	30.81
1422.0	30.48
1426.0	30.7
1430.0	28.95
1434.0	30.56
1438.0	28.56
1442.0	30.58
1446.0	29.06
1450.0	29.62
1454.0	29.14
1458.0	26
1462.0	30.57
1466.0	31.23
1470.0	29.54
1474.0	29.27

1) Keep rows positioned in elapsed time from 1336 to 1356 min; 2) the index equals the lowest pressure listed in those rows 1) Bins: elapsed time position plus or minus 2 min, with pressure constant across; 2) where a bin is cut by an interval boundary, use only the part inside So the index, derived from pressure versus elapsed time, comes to 28.75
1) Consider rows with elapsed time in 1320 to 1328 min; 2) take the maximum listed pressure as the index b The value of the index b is 30.22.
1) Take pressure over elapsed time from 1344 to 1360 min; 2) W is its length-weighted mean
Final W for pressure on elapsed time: 30.1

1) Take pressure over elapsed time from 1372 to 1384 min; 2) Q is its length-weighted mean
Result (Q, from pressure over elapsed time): 29.7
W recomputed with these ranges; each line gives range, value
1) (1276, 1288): 30.5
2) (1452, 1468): 29.2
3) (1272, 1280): 30.6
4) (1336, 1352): 30.3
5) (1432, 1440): 29.6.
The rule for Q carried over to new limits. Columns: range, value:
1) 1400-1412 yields 28.8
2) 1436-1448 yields 29.4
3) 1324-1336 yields 30.1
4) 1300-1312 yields 31.3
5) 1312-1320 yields 32.4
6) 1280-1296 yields 30.6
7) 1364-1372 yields 31.2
